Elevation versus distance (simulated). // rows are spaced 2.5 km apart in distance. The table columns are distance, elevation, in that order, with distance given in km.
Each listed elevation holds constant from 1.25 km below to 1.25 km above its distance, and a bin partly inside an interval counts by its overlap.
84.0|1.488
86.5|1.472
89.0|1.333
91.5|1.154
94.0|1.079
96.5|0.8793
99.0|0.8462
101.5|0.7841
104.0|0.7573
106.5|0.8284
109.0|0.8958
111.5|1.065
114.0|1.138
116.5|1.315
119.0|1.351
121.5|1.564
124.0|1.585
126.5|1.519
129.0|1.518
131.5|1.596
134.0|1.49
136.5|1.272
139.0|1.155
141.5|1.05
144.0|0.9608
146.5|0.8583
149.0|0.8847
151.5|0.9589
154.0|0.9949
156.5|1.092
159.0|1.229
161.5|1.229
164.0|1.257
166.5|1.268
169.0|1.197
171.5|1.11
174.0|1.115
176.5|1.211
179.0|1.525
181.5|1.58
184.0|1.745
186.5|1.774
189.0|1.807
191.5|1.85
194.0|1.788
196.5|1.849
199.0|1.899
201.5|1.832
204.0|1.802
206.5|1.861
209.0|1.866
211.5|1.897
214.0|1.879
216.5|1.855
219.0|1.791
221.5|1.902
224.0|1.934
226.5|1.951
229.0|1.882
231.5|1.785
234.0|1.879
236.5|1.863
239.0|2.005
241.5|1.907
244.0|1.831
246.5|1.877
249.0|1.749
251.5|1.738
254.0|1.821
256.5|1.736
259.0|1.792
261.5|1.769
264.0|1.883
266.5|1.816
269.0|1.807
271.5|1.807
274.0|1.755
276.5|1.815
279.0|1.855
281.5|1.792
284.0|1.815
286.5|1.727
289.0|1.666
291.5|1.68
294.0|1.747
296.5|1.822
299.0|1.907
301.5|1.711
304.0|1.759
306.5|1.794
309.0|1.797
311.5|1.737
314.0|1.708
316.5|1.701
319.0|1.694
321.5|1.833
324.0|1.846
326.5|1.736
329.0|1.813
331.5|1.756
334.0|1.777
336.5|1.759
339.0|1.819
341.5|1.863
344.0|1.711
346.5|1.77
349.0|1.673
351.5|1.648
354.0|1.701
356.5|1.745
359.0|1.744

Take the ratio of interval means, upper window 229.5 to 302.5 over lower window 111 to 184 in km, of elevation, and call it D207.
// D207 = 1.44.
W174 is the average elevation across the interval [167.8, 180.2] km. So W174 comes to 1.23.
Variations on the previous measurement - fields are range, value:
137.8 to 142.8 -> 1.1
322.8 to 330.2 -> 1.8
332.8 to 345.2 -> 1.79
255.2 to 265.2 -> 1.79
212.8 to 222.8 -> 1.86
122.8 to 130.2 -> 1.54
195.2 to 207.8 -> 1.85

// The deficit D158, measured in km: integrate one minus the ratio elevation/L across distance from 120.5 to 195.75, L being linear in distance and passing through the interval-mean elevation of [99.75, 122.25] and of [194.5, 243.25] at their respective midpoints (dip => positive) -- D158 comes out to 3.43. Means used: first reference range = 1.06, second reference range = 1.87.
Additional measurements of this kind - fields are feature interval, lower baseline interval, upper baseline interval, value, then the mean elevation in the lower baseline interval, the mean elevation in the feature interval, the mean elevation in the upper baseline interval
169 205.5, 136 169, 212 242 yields -3.71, 1.09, 1.62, 1.89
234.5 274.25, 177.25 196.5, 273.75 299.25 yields -1.53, 1.72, 1.83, 1.78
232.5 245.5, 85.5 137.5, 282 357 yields -2.93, 1.21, 1.89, 1.76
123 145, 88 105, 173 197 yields -1.97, 0.974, 1.35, 1.62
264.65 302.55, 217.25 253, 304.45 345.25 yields 0.63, 1.86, 1.78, 1.77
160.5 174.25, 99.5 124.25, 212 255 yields 2.34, 1.1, 1.2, 1.86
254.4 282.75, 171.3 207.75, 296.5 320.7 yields -1.21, 1.67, 1.8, 1.76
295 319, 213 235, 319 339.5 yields 0.50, 1.87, 1.77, 1.79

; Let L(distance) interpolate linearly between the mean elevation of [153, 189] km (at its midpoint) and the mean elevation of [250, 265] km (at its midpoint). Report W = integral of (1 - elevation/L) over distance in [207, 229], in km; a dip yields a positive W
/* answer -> -4.3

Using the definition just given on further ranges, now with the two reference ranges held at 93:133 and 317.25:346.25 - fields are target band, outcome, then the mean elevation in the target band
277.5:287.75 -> -0.96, 1.8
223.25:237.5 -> -3.64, 1.88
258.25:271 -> -1.76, 1.81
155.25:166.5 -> 0.84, 1.21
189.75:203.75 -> -4.32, 1.84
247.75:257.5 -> -1.25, 1.76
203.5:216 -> -3.66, 1.86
